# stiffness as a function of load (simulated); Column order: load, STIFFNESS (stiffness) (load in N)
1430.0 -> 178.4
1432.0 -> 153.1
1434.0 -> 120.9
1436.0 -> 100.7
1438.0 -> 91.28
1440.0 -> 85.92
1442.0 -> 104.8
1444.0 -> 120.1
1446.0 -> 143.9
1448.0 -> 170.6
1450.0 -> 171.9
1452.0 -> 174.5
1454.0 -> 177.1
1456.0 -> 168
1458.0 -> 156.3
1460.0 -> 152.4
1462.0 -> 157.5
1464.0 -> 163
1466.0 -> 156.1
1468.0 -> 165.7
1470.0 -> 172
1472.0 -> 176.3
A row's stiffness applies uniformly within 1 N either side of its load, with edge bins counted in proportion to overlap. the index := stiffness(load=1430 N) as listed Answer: 178.4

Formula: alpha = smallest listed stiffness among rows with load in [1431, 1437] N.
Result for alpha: 100.7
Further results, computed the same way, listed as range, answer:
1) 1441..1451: 104.8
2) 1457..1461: 152.4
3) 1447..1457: 168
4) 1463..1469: 156.1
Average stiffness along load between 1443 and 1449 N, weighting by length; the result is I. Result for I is 145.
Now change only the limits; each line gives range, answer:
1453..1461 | 163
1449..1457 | 173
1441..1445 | 112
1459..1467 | 157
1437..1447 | 109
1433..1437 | 111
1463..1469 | 162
